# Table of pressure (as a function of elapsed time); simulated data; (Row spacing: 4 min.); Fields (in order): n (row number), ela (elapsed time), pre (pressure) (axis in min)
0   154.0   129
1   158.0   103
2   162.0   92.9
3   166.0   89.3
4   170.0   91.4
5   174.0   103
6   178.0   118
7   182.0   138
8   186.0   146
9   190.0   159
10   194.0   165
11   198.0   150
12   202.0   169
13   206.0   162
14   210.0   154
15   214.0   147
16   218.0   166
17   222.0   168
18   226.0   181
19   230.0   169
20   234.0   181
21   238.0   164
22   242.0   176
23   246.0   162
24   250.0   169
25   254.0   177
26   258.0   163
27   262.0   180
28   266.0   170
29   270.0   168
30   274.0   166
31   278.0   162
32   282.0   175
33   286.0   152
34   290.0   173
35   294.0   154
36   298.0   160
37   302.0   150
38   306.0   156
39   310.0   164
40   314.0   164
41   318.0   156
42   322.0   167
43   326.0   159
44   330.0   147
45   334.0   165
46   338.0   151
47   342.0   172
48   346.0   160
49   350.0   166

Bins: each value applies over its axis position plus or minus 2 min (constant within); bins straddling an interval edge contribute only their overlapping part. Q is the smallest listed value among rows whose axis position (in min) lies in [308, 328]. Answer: 156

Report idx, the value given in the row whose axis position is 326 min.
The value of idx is 159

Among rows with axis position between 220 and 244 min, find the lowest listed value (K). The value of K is 164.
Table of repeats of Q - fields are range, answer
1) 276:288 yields 152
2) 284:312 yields 150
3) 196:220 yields 147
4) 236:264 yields 162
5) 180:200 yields 138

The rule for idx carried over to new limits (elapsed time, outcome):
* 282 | 175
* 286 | 152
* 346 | 160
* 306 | 156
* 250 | 169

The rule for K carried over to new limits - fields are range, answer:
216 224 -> 166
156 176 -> 89.3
